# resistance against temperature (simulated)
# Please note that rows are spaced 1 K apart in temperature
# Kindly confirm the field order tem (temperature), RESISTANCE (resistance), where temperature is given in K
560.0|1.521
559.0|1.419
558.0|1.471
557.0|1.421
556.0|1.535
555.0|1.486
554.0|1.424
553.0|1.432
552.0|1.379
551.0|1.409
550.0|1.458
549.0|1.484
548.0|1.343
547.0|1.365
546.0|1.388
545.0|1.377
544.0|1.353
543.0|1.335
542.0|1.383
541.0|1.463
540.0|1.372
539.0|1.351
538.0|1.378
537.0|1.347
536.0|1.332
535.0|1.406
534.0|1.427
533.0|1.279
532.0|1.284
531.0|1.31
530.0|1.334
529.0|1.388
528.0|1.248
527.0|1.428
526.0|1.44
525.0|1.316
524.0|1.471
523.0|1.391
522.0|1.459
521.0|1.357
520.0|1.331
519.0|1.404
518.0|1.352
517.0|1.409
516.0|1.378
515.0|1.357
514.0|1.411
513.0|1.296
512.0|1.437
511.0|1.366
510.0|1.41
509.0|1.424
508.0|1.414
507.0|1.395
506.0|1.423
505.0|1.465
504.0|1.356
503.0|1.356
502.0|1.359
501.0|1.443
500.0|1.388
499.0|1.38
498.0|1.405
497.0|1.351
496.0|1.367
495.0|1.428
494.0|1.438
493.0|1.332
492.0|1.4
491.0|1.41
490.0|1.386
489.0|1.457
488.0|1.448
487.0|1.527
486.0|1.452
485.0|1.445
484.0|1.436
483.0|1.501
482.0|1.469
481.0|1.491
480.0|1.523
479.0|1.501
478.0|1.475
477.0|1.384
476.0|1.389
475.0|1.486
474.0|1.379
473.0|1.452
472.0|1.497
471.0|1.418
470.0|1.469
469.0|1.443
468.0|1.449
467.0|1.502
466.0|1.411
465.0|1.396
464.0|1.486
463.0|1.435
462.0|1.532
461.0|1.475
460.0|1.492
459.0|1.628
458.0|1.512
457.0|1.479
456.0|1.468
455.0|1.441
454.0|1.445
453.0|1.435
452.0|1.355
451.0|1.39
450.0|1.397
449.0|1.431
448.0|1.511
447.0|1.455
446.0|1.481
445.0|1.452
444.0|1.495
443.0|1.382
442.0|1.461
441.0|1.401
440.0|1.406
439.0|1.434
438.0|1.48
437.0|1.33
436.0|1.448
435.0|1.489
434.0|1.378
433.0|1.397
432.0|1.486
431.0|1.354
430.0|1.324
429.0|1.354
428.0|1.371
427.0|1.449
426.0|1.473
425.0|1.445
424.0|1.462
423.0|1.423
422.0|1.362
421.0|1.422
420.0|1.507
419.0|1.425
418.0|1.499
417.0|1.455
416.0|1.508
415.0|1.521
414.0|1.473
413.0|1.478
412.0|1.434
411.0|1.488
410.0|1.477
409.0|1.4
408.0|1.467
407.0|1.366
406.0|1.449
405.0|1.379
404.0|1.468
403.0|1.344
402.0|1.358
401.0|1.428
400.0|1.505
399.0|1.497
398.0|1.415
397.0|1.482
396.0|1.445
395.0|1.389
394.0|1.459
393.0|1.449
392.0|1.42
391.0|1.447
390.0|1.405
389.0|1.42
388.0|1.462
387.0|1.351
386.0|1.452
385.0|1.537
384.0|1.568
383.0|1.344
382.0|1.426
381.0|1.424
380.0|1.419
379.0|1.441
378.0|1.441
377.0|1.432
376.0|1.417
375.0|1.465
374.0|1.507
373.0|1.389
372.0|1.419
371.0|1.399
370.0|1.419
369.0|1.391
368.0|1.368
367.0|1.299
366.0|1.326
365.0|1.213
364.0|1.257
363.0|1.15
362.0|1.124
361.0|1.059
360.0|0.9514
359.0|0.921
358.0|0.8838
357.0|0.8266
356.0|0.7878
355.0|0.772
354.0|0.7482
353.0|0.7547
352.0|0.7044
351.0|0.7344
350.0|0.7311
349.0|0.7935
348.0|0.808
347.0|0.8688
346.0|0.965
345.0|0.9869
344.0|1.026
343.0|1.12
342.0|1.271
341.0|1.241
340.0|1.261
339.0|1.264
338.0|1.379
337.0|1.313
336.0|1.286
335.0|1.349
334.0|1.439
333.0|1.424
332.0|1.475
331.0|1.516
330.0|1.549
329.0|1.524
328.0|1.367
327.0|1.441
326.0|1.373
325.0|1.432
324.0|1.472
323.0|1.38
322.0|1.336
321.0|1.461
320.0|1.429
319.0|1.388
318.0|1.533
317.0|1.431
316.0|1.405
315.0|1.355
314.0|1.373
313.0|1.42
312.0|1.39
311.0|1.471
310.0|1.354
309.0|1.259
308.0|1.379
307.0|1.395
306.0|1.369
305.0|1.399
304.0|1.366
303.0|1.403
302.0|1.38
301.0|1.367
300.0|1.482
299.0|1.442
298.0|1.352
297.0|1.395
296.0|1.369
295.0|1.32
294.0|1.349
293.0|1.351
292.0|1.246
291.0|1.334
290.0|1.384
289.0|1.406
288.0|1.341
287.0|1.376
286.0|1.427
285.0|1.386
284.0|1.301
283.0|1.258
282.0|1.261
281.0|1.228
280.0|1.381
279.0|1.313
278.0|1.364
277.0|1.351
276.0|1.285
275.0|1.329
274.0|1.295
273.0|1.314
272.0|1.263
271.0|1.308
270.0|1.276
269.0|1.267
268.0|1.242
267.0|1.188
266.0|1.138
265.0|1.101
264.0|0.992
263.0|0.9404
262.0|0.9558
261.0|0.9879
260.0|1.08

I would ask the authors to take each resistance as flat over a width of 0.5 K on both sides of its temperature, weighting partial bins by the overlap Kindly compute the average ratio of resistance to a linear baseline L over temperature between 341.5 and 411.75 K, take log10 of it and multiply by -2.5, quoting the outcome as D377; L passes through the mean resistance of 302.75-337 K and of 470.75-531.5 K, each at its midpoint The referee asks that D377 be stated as 0.122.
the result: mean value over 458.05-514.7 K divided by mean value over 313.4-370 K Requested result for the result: 1.20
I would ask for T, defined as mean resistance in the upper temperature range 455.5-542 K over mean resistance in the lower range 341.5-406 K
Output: 1.14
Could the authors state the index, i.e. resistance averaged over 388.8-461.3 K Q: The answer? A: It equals 1.44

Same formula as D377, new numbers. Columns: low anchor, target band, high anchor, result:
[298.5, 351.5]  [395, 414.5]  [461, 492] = -0.041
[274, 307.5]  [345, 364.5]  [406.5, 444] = 0.487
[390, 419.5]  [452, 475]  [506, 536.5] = -0.040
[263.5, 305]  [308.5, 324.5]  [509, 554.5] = -0.063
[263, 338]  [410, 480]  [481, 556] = -0.050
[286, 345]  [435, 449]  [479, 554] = -0.042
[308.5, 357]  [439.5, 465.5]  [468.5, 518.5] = -0.065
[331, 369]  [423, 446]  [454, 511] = -0.088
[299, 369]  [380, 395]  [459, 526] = -0.110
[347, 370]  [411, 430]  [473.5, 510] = -0.210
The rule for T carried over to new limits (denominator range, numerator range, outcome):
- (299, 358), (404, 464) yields 1.16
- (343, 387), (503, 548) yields 1.18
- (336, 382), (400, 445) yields 1.25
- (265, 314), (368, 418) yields 1.08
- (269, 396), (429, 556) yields 1.09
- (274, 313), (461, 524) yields 1.05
